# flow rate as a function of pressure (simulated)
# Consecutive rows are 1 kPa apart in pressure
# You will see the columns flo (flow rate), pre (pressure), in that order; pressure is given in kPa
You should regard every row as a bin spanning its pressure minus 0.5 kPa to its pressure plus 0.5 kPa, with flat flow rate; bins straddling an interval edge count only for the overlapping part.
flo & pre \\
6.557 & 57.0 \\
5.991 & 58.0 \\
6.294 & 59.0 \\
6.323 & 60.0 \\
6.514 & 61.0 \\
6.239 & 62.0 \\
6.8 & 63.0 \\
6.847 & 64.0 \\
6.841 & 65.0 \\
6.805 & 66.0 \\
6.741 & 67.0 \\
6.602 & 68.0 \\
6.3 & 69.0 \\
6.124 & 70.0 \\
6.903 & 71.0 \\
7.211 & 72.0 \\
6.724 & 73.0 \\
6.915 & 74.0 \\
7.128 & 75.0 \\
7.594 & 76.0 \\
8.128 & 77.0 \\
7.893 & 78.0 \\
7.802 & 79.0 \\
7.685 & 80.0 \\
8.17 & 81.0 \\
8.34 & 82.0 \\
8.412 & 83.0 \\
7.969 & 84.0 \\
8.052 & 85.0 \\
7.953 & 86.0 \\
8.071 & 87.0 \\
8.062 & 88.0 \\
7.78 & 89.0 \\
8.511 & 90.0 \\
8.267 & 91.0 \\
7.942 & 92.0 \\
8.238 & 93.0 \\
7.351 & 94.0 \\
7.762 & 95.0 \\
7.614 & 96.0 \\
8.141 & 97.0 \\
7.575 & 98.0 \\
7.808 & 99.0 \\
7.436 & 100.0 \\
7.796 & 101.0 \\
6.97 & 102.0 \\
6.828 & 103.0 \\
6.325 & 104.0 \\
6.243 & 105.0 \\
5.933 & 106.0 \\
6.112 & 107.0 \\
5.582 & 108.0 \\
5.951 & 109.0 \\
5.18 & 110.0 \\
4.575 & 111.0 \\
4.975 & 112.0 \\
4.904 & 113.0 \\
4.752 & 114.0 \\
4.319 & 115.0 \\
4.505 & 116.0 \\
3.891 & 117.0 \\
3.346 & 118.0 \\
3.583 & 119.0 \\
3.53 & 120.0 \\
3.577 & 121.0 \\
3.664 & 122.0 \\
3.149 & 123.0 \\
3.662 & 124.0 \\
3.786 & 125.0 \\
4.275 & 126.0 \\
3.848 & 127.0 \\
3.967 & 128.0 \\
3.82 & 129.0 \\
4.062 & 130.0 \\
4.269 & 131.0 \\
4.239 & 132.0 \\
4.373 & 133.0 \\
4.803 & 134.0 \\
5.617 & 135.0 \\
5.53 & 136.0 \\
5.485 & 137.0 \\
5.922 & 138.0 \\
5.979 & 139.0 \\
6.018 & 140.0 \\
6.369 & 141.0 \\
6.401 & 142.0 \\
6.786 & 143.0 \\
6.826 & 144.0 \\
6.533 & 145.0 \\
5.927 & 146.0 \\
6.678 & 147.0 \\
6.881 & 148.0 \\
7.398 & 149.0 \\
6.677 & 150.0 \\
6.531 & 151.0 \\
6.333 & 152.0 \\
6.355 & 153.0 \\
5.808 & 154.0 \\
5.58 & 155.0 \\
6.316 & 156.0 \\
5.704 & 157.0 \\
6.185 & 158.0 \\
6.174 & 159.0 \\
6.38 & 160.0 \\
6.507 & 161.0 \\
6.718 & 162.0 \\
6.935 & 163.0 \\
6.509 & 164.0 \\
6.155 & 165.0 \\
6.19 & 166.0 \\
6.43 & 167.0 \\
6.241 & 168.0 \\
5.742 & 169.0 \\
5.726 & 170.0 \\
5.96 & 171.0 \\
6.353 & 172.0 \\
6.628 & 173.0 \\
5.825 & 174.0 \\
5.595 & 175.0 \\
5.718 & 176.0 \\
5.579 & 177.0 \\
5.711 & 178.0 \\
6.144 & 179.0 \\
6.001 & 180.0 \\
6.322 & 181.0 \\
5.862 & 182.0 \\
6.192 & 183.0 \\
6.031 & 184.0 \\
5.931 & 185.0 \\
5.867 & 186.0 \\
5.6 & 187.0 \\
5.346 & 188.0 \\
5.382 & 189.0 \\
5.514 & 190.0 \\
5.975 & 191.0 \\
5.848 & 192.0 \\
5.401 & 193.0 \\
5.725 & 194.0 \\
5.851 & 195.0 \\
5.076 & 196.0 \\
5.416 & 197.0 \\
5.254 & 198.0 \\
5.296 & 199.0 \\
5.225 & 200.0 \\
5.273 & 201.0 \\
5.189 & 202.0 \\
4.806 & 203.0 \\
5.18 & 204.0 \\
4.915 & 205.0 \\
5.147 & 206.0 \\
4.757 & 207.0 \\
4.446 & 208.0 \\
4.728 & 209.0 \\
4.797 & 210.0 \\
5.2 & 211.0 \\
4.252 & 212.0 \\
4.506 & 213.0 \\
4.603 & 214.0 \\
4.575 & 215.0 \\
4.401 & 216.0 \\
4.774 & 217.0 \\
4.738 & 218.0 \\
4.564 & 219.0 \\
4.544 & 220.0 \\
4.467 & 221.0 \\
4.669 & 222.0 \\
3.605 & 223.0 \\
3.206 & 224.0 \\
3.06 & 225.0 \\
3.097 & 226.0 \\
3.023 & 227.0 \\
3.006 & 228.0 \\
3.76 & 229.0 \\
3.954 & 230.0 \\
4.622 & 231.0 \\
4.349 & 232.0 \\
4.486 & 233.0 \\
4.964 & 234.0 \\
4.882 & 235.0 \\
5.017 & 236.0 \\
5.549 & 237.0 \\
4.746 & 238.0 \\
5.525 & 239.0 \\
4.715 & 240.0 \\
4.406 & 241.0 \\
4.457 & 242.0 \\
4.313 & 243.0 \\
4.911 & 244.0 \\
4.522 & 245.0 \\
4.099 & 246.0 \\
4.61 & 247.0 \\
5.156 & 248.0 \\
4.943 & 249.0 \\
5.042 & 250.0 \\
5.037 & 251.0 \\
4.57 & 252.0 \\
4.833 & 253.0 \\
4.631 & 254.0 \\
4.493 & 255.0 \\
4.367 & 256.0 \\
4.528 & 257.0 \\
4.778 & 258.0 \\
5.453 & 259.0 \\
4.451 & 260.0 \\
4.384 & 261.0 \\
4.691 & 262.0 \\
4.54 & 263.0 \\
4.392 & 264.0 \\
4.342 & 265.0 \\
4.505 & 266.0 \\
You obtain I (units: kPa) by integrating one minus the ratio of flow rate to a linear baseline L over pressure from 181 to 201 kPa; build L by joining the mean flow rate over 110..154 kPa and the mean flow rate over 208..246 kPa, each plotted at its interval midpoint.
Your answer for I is -4.2 kPa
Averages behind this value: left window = 5.08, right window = 4.4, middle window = 5.63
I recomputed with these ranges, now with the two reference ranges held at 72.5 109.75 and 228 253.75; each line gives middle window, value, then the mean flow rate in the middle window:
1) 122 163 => 5.6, 5.59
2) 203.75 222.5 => 1.8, 4.69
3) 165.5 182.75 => -0.3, 6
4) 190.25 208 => 0.5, 5.29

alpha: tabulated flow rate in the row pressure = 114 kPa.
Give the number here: 4.752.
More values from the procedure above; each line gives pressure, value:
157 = 5.704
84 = 7.969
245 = 4.522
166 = 6.19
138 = 5.922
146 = 5.927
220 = 4.544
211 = 5.2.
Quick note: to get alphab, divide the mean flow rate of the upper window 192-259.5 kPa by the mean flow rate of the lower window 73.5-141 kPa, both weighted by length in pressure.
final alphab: 0.77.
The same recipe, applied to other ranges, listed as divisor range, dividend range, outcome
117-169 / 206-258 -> 0.82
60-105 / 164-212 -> 0.76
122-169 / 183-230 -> 0.85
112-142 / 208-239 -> 0.97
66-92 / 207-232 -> 0.56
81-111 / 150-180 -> 0.84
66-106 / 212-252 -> 0.59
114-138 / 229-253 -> 1.12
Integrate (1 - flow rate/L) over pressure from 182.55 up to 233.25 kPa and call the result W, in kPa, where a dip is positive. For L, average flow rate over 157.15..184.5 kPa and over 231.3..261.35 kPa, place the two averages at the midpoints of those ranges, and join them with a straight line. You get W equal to 6.1 kPa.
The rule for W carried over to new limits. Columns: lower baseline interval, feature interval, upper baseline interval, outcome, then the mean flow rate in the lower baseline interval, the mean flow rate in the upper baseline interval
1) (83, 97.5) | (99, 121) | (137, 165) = 6.2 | 7.99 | 6.37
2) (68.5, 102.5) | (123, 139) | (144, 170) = 5.4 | 7.67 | 6.35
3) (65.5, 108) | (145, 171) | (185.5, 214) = -1.3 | 7.41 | 5.2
